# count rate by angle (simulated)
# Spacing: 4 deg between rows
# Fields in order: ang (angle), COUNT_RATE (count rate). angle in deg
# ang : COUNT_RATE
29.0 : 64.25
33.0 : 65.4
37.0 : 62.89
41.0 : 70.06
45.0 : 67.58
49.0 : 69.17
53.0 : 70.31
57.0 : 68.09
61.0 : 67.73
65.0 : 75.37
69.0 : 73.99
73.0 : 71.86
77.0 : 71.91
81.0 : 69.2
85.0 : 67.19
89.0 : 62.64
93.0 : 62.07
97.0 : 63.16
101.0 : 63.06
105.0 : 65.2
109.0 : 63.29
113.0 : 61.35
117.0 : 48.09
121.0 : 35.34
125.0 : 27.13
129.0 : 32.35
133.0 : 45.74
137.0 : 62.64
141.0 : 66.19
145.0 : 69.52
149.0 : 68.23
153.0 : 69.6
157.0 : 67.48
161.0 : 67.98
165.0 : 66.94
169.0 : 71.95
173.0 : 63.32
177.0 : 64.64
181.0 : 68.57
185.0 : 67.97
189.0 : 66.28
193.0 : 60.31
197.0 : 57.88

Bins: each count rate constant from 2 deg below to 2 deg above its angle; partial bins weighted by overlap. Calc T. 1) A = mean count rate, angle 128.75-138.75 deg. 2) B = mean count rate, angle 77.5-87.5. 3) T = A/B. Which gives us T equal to 0.72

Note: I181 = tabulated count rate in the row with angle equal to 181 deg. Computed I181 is 68.57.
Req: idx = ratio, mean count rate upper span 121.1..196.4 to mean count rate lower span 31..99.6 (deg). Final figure 0.89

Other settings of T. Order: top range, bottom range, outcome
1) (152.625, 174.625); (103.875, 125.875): 1.34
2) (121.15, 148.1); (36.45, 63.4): 0.74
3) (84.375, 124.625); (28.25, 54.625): 0.86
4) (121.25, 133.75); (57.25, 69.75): 0.48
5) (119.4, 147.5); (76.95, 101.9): 0.75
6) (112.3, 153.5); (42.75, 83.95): 0.74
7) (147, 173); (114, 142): 1.51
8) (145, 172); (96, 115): 1.08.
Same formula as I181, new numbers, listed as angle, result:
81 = 69.2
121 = 35.34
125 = 27.13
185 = 67.97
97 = 63.16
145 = 69.52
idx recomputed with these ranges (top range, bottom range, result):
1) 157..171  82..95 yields 1.07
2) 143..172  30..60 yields 1.02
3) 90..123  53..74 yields 0.81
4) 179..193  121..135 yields 1.90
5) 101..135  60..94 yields 0.70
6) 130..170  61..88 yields 0.91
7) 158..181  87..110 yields 1.06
